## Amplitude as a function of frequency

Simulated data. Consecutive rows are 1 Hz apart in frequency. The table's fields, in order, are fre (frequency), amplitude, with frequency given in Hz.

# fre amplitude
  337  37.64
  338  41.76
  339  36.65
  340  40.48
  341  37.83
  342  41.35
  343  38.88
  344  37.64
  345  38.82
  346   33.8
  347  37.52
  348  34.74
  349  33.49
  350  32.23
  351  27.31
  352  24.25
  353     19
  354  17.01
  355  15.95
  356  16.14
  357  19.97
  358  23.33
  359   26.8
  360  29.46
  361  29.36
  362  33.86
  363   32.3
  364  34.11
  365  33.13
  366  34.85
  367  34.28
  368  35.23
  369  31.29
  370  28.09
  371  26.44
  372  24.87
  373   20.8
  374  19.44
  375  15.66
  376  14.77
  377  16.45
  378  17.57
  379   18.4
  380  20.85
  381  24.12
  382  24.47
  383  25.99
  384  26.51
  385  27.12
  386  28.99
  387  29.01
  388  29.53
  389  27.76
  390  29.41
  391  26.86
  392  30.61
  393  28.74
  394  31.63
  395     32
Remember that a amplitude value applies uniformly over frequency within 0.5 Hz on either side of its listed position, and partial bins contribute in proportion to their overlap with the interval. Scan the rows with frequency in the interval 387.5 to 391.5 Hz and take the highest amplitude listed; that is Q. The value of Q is 29.53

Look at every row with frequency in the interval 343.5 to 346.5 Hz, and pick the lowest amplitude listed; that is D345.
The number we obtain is 33.8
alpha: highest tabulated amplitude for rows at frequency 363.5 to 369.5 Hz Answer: 35.23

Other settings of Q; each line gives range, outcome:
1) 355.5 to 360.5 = 29.46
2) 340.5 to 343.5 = 41.35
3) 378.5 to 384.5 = 26.51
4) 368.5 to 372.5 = 31.29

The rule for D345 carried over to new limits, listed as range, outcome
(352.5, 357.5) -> 15.95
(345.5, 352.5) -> 24.25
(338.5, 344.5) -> 36.65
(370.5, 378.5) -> 14.77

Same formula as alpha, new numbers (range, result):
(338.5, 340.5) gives 40.48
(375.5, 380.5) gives 20.85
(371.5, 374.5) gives 24.87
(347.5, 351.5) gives 34.74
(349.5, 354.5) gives 32.23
